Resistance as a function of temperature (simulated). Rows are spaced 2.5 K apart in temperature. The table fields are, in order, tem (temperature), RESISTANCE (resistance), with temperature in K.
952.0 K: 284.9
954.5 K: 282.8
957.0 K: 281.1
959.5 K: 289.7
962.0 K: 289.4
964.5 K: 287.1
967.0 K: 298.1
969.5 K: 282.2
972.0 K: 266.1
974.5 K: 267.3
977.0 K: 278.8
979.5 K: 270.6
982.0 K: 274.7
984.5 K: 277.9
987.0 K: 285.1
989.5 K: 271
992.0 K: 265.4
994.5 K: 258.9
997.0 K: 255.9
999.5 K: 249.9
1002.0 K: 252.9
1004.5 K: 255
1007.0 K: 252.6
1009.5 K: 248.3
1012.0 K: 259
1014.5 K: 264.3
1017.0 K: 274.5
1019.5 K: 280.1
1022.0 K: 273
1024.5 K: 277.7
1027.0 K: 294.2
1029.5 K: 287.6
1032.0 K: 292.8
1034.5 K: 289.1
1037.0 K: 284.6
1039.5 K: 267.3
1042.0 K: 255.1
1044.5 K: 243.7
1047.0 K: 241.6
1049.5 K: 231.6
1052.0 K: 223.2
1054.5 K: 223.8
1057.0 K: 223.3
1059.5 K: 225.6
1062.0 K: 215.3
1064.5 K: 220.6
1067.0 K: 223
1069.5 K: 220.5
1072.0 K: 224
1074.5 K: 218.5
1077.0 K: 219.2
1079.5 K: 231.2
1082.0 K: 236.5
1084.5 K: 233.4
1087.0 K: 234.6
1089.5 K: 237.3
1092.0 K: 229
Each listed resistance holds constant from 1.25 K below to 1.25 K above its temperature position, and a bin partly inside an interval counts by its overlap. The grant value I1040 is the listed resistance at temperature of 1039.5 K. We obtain 267.3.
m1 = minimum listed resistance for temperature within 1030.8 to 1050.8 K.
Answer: 231.6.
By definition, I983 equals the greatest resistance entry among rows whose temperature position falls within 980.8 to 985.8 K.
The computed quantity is 277.9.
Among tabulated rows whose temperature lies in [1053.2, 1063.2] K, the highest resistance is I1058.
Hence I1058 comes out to 225.6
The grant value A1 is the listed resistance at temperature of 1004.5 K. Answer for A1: 255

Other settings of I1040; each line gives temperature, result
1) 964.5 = 287.1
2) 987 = 285.1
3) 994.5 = 258.9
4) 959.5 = 289.7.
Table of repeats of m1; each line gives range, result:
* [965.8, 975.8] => 266.1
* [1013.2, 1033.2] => 264.3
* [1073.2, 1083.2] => 218.5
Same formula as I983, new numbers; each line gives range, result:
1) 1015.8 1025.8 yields 280.1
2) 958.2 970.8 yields 298.1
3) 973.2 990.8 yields 285.1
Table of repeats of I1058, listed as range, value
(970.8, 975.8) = 267.3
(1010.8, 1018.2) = 274.5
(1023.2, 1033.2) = 294.2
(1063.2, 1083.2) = 236.5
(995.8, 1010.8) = 255.9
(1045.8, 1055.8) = 241.6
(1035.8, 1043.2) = 284.6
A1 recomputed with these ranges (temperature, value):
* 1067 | 223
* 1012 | 259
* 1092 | 229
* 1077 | 219.2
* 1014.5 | 264.3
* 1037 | 284.6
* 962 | 289.4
